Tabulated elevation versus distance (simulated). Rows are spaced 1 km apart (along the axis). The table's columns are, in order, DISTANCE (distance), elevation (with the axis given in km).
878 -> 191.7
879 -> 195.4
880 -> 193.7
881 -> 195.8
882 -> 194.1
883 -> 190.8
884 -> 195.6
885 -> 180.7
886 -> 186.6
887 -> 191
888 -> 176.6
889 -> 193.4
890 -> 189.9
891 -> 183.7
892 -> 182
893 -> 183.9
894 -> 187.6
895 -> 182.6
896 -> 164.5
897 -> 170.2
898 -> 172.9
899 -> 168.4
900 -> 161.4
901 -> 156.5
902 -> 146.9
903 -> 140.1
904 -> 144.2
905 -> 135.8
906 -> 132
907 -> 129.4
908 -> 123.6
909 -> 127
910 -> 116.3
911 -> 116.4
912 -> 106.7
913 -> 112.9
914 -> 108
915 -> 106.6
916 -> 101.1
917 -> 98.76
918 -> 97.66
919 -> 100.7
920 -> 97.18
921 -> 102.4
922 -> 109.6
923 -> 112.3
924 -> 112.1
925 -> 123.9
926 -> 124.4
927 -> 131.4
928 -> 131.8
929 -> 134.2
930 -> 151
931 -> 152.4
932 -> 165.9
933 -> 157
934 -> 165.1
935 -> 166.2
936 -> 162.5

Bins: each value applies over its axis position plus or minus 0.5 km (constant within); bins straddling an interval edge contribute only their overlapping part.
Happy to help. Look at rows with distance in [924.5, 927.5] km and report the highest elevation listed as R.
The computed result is 131.4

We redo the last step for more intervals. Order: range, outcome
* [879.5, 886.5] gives 195.8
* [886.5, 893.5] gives 193.4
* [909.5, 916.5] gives 116.4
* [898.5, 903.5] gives 168.4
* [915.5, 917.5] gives 101.1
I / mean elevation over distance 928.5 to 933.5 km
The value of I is 152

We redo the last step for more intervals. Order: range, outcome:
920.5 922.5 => 106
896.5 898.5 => 172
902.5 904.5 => 142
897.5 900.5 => 168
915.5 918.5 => 99.2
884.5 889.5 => 186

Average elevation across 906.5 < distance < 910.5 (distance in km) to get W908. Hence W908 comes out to 124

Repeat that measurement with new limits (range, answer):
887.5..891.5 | 186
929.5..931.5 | 152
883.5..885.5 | 188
